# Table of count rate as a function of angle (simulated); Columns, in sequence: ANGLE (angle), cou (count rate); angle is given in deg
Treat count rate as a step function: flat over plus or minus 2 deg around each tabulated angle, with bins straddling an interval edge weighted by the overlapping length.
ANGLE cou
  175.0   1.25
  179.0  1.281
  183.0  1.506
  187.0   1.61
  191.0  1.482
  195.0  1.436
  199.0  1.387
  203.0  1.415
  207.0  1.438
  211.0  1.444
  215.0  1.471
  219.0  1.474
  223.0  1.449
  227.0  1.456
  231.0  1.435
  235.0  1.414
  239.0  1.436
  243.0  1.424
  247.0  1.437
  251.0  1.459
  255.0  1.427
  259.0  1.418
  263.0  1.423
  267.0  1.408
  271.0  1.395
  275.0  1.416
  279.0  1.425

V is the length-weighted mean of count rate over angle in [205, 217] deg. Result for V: 1.45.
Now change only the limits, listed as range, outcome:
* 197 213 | 1.42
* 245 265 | 1.43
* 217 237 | 1.45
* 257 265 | 1.42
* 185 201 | 1.48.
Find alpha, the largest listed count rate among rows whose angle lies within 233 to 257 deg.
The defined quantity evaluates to 1.459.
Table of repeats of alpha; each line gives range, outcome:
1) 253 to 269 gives 1.427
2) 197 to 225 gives 1.474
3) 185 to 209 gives 1.61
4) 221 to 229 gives 1.456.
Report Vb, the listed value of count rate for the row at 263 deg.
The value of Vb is 1.423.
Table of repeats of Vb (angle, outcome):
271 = 1.395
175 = 1.25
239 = 1.436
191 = 1.482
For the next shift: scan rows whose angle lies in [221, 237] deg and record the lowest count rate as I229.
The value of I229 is 1.414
